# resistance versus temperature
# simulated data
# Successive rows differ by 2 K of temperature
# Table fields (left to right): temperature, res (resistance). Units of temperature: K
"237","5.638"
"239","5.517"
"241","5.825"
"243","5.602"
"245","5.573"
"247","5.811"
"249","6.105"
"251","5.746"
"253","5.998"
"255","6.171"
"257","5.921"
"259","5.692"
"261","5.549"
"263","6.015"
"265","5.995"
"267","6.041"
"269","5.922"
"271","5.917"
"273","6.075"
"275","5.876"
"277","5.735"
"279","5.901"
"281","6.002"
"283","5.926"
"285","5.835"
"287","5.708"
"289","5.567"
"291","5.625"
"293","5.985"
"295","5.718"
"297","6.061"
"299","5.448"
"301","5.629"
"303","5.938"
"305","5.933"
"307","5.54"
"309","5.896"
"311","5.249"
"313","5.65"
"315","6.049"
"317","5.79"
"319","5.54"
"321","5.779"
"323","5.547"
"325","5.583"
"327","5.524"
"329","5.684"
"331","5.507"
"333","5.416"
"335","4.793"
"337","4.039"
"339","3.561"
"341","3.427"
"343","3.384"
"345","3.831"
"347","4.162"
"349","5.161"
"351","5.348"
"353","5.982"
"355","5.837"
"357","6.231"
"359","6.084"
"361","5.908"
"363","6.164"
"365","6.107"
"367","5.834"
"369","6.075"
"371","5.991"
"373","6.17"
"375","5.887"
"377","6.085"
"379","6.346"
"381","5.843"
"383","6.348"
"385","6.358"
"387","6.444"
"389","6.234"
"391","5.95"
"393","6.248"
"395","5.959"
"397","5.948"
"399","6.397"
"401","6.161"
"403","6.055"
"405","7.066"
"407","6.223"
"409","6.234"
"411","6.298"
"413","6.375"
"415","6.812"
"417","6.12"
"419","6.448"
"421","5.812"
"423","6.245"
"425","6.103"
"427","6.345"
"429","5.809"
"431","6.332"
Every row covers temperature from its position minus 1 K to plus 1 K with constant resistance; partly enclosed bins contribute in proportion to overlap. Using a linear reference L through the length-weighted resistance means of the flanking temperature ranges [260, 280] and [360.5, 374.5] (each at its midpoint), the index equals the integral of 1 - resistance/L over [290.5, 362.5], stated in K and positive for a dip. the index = 7.4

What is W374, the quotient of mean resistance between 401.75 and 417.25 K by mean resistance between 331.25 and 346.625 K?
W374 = 1.55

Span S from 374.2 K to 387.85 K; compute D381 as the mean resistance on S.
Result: 6.19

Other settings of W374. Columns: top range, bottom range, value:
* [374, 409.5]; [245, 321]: 1.07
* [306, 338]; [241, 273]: 0.93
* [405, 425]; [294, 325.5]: 1.11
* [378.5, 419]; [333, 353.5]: 1.43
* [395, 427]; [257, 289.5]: 1.07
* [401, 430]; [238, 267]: 1.08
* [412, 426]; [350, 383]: 1.04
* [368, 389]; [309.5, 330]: 1.09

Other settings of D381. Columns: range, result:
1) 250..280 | 5.9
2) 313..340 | 5.31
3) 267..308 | 5.82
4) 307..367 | 5.3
